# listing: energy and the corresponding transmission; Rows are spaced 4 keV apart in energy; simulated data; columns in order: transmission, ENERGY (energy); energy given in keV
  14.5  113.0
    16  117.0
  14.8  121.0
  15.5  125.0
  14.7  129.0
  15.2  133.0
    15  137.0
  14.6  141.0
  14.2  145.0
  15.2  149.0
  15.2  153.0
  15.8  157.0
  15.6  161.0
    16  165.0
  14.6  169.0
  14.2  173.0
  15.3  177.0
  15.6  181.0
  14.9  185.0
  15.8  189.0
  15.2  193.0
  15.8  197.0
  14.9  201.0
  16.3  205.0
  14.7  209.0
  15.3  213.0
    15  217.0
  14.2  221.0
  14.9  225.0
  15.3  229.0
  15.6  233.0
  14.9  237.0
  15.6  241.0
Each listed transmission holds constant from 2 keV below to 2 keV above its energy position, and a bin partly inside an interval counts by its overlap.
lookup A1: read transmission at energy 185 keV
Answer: 14.9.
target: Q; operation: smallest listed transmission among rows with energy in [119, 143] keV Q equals 14.6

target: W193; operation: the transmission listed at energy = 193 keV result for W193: 15.2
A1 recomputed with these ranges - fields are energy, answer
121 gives 14.8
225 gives 14.9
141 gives 14.6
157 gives 15.8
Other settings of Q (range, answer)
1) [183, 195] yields 14.9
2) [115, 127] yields 14.8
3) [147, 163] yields 15.2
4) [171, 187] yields 14.2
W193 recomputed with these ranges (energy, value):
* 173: 14.2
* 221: 14.2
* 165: 16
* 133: 15.2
